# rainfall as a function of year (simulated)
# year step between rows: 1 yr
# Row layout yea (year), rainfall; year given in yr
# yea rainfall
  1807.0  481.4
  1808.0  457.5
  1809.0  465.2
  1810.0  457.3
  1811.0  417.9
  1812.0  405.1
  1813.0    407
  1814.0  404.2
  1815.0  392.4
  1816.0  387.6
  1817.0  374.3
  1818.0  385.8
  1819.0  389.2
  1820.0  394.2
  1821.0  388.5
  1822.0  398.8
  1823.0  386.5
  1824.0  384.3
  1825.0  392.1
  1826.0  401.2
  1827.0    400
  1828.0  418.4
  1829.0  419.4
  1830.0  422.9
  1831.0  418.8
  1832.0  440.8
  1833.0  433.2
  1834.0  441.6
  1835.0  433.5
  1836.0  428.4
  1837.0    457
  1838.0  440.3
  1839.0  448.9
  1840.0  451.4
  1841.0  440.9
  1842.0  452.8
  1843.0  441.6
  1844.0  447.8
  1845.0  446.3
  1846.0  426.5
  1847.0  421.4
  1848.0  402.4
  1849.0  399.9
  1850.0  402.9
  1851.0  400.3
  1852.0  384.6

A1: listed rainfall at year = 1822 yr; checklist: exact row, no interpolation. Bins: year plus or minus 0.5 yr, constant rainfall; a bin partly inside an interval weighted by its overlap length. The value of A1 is 398.8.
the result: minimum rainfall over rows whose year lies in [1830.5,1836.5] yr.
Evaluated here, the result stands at 418.8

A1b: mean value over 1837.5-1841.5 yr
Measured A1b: 445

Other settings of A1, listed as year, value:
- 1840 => 451.4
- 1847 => 421.4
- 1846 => 426.5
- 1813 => 407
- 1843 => 441.6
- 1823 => 386.5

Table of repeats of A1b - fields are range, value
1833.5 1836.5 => 434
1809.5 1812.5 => 427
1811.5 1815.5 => 402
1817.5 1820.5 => 390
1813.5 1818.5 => 389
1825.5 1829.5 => 410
